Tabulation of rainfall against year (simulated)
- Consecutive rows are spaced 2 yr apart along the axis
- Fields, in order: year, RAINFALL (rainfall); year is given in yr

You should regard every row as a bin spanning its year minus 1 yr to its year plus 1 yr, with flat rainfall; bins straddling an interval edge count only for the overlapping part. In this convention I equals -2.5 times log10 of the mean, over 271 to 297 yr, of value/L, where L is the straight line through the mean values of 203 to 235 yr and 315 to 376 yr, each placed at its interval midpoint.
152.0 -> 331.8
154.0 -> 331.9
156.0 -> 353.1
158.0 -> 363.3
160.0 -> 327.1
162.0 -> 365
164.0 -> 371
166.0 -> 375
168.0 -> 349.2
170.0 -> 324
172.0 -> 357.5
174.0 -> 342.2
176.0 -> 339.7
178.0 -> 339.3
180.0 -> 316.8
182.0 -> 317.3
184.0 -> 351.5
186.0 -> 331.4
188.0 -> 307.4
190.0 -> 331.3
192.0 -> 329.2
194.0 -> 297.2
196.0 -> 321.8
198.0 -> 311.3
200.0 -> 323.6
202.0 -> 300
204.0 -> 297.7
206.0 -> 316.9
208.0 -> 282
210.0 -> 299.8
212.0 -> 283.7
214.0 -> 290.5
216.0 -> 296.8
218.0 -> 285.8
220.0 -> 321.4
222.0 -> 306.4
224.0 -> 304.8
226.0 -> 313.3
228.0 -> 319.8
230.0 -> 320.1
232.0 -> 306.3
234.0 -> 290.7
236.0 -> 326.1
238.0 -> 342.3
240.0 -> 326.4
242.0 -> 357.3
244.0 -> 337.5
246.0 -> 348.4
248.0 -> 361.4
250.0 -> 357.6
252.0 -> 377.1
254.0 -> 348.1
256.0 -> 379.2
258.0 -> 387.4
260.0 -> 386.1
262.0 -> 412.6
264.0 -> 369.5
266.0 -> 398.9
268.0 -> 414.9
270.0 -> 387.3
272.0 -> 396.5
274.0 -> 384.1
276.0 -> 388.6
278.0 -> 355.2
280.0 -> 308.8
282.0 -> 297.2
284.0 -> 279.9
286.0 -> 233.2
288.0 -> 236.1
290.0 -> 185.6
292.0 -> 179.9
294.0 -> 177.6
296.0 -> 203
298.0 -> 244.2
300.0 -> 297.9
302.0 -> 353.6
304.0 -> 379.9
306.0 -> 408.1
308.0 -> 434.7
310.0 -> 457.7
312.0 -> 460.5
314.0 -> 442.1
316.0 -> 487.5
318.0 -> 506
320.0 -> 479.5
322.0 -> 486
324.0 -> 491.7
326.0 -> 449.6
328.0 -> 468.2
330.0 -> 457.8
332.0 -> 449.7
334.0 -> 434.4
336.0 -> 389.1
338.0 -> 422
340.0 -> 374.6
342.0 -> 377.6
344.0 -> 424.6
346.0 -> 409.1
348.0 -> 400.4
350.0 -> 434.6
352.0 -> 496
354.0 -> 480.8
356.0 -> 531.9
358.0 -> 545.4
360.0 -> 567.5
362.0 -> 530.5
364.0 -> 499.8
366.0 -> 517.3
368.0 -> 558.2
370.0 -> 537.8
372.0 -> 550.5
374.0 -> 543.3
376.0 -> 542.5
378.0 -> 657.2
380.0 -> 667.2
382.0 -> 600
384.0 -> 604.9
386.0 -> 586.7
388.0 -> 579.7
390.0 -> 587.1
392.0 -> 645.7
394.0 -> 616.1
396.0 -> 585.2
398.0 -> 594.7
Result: 0.36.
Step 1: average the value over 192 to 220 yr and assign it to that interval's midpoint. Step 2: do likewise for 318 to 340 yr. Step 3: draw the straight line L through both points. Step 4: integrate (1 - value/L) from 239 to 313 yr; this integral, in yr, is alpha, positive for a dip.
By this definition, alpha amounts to 8.41 yr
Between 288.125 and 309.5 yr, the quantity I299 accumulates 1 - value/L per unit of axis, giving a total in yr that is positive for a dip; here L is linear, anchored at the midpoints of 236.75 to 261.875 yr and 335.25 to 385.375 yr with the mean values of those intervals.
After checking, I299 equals 7.0 yr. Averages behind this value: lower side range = 361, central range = 288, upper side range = 508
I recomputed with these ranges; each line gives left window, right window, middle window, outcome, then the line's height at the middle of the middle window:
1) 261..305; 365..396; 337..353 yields 0.17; 487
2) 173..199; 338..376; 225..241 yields 0.16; 370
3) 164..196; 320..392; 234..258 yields 0.14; 399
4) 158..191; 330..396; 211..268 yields 0.19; 402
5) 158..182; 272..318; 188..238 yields 0.11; 341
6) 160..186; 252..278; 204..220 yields 0.22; 362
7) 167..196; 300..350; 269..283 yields 0.11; 398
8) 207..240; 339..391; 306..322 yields -0.05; 445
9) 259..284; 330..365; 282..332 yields 0.13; 411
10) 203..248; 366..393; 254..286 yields 0.07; 392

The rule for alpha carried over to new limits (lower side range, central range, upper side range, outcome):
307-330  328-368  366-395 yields 4.87 yr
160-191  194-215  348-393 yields 3.93 yr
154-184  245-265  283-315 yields -3.11 yr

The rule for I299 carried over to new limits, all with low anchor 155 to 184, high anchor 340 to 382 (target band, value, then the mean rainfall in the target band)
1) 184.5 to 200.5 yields 2.0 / 320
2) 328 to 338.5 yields 1.2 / 435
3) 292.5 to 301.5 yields 4.4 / 235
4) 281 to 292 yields 5.1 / 240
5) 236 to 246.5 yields 1.7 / 341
